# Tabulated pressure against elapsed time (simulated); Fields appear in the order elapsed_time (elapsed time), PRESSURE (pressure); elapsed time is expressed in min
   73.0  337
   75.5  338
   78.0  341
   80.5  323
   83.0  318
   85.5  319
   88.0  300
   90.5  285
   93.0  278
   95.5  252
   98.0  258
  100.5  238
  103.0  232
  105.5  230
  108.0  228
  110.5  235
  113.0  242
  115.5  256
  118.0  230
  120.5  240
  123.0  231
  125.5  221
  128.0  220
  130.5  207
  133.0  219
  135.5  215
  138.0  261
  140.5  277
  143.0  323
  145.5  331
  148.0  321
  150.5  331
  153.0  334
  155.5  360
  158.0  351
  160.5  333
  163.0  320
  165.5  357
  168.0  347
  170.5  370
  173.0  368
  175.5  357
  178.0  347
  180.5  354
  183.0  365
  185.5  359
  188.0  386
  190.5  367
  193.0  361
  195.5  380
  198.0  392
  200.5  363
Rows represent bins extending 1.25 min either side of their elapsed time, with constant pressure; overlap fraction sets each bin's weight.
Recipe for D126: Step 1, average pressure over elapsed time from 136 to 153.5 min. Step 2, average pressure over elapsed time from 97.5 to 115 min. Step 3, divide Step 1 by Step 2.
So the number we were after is 1.29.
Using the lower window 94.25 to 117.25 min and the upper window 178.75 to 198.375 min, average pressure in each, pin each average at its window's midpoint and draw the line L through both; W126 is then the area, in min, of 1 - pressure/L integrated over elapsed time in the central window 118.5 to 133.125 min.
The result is 2.6 min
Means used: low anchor 241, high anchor 369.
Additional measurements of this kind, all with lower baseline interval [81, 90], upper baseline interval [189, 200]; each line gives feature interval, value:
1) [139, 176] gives 1.6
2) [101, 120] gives 5.2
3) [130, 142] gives 3.6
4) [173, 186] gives 0.3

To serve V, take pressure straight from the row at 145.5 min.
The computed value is 331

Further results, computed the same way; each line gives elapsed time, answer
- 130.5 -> 207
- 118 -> 230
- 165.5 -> 357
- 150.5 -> 331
